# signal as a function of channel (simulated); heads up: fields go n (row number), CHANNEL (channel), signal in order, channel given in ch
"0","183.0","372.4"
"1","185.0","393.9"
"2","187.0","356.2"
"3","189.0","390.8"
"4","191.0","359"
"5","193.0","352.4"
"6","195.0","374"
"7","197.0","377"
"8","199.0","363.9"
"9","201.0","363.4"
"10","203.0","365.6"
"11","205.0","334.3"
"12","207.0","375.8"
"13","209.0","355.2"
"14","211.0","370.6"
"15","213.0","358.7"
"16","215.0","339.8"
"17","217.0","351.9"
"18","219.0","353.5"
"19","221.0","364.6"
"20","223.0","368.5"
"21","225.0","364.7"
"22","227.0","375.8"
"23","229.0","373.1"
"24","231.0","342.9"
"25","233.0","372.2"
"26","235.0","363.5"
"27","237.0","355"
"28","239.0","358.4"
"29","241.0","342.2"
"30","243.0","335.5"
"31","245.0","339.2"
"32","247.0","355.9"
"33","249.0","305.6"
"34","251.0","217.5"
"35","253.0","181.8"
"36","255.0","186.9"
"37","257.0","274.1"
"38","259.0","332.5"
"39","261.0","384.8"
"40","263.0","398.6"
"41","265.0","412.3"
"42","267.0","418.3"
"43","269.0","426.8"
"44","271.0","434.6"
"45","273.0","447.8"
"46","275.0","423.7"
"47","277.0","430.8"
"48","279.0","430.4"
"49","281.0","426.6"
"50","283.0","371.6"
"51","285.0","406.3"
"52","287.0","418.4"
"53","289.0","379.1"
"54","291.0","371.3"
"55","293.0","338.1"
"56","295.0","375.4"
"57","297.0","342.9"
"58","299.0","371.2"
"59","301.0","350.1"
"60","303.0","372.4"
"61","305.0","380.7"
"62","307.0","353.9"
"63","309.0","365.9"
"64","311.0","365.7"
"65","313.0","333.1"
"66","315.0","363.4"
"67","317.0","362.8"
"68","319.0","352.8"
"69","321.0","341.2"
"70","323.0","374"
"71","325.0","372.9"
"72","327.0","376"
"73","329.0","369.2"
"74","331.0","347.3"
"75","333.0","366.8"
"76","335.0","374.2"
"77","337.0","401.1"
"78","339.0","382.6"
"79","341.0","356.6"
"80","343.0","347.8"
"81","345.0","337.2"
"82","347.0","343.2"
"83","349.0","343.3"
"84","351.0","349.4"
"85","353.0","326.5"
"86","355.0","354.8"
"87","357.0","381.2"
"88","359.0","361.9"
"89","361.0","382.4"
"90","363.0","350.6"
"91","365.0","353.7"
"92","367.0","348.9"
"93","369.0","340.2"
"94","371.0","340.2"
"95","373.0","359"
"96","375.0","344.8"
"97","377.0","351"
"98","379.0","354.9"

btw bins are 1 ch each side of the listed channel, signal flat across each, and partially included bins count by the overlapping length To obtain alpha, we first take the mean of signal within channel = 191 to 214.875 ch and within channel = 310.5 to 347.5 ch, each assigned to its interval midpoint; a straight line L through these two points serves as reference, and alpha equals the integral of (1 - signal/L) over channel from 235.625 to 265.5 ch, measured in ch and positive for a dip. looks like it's 3.6 ch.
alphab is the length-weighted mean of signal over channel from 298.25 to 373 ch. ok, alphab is 359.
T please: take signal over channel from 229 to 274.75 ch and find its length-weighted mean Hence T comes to 347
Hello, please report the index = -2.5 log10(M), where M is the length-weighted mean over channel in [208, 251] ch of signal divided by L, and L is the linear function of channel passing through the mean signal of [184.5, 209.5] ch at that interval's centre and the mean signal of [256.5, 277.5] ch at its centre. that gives 0.09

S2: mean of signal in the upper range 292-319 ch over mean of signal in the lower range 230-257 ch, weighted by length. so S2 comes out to 1.16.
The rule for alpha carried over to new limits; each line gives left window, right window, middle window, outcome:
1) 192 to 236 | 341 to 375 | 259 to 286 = -4.21 ch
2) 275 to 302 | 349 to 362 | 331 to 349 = 0.16 ch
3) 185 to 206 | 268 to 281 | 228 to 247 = 2.22 ch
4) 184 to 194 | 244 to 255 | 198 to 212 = -0.70 ch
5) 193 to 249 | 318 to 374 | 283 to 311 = -1.00 ch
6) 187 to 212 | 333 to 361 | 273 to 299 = -2.33 ch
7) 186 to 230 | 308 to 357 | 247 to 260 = 3.73 ch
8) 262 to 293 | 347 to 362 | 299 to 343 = 1.73 ch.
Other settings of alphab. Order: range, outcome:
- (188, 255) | 346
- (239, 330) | 362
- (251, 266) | 304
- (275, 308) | 384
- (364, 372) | 346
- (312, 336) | 361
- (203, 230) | 361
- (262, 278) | 424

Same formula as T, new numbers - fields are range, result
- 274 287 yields 415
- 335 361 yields 359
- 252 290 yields 378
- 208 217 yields 356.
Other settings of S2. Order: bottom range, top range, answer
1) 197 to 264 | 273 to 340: 1.11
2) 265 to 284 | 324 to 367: 0.85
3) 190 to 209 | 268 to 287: 1.16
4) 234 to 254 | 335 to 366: 1.14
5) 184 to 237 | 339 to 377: 0.97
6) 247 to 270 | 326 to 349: 1.12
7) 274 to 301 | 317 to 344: 0.94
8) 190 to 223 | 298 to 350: 1.00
